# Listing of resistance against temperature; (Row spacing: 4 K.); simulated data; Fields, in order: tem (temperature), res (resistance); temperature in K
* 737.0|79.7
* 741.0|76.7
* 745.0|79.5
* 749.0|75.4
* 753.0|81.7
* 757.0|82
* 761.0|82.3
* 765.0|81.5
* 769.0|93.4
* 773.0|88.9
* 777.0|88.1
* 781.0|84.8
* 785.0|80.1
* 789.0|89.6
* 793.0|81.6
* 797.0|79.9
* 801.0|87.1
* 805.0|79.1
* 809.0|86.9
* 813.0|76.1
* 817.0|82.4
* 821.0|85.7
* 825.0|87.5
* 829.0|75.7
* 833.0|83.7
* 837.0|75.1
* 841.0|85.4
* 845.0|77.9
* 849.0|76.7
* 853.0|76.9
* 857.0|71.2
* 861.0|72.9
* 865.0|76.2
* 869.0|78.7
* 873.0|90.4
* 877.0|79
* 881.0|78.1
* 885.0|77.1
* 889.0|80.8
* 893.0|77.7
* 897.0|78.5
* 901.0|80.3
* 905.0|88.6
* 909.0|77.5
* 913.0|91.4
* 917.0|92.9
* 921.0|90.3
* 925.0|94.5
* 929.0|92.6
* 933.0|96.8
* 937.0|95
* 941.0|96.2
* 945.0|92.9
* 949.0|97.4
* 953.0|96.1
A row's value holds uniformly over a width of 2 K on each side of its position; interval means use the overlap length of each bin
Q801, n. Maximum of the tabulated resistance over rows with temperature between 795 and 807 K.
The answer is 87.1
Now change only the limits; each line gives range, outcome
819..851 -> 87.5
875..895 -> 80.8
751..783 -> 93.4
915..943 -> 96.8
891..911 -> 88.6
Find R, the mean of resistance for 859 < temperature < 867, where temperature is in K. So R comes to 74.6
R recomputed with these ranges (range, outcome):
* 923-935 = 94.6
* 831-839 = 79.4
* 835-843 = 80.2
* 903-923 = 88.1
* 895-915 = 83.3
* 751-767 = 81.9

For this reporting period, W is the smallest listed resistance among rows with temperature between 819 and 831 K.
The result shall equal 75.7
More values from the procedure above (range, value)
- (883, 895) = 77.1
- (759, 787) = 80.1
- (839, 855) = 76.7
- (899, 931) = 77.5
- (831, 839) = 75.1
